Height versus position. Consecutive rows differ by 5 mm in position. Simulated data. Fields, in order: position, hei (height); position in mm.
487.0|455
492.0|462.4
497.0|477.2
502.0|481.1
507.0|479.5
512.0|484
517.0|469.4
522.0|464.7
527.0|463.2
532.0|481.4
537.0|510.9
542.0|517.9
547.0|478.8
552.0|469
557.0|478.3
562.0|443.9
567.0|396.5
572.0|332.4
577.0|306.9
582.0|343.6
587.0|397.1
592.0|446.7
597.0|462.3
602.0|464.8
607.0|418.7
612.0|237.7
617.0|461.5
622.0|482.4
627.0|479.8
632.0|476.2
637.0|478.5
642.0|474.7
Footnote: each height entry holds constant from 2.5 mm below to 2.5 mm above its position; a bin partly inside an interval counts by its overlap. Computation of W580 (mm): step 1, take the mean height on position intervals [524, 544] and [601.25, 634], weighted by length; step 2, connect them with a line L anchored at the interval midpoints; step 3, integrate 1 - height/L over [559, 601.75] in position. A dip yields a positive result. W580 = 5.7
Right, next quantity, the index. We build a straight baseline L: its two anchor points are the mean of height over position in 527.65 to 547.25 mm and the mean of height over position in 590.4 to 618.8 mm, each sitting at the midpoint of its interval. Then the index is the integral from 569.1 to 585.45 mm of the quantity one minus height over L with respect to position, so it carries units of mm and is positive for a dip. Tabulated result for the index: 4.1 mm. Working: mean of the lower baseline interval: 496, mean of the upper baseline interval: 413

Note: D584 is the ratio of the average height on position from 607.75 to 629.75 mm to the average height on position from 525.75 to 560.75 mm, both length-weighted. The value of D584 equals 0.86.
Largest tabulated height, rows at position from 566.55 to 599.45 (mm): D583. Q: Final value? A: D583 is 462.3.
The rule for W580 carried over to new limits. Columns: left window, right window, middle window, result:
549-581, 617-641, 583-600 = 0.2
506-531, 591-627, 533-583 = 2.4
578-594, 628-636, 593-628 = 0.4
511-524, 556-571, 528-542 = -1.3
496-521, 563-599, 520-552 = -3.1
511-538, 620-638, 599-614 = 3.1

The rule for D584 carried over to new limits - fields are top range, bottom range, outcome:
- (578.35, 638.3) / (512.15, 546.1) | 0.88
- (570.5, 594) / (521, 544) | 0.75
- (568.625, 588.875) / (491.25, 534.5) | 0.73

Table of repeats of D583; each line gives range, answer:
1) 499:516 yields 484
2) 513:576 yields 517.9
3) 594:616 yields 464.8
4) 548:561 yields 478.3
